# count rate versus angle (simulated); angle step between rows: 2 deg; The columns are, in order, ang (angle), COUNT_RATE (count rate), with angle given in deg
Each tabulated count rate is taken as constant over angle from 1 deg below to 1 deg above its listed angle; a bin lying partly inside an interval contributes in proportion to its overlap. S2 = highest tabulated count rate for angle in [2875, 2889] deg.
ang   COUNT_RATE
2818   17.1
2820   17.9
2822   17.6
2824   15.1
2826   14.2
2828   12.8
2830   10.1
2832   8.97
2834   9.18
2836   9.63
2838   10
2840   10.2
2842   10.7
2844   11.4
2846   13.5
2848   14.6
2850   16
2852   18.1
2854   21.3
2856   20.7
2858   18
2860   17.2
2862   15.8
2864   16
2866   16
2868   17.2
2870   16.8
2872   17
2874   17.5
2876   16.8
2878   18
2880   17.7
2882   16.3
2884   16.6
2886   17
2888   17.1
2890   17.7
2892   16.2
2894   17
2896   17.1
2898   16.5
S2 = 18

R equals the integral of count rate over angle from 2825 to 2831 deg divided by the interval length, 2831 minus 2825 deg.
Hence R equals 12.4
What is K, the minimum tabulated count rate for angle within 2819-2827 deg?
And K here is 14.2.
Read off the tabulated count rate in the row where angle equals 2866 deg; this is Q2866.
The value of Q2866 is 16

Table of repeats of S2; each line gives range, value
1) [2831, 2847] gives 13.5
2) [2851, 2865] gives 21.3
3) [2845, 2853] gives 18.1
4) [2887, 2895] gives 17.7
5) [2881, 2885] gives 16.6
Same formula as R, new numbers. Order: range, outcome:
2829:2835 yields 9.42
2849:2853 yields 17.1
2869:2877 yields 17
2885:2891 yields 17.3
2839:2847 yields 11.4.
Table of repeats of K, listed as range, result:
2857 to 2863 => 15.8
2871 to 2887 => 16.3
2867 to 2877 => 16.8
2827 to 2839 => 8.97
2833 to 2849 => 9.18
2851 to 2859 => 18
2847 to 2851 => 14.6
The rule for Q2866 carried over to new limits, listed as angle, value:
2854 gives 21.3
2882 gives 16.3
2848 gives 14.6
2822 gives 17.6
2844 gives 11.4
